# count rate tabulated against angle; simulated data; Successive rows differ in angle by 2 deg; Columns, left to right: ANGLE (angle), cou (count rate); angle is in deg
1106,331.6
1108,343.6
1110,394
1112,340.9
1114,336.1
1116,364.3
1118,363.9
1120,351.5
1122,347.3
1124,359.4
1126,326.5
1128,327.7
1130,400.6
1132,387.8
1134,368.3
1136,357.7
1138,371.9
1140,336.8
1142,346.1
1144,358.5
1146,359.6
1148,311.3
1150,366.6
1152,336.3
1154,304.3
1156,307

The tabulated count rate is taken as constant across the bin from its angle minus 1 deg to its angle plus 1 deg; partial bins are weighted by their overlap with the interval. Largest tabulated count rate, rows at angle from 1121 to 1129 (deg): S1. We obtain 359.4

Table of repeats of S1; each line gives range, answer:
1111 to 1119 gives 364.3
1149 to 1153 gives 366.6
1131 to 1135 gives 387.8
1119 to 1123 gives 351.5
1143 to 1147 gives 359.6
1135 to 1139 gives 371.9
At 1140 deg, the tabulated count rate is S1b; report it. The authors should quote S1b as 336.8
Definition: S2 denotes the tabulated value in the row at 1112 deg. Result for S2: 340.9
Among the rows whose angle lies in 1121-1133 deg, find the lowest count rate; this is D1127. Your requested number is 326.5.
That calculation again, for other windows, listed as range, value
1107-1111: 343.6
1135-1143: 336.8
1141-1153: 311.3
